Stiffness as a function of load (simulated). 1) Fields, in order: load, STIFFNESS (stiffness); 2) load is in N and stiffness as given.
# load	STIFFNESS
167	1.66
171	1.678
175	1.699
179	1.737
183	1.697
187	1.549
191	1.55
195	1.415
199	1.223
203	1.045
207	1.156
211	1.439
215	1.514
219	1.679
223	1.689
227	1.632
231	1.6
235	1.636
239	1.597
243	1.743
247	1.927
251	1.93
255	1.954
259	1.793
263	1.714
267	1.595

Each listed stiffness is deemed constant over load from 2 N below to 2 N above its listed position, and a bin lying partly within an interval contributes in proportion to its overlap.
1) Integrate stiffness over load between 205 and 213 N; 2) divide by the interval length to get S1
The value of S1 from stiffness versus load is 1.3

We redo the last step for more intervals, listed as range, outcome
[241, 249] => 1.83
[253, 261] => 1.87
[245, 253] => 1.93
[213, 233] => 1.62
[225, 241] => 1.62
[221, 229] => 1.66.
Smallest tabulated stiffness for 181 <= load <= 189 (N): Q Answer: 1.549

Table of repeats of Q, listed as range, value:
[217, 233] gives 1.6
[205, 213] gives 1.156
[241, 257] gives 1.743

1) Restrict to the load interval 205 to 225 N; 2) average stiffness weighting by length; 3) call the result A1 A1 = 1.5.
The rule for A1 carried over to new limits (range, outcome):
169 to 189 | 1.67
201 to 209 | 1.1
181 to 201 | 1.49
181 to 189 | 1.62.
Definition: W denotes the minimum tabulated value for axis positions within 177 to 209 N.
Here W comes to 1.045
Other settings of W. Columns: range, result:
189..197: 1.415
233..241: 1.597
